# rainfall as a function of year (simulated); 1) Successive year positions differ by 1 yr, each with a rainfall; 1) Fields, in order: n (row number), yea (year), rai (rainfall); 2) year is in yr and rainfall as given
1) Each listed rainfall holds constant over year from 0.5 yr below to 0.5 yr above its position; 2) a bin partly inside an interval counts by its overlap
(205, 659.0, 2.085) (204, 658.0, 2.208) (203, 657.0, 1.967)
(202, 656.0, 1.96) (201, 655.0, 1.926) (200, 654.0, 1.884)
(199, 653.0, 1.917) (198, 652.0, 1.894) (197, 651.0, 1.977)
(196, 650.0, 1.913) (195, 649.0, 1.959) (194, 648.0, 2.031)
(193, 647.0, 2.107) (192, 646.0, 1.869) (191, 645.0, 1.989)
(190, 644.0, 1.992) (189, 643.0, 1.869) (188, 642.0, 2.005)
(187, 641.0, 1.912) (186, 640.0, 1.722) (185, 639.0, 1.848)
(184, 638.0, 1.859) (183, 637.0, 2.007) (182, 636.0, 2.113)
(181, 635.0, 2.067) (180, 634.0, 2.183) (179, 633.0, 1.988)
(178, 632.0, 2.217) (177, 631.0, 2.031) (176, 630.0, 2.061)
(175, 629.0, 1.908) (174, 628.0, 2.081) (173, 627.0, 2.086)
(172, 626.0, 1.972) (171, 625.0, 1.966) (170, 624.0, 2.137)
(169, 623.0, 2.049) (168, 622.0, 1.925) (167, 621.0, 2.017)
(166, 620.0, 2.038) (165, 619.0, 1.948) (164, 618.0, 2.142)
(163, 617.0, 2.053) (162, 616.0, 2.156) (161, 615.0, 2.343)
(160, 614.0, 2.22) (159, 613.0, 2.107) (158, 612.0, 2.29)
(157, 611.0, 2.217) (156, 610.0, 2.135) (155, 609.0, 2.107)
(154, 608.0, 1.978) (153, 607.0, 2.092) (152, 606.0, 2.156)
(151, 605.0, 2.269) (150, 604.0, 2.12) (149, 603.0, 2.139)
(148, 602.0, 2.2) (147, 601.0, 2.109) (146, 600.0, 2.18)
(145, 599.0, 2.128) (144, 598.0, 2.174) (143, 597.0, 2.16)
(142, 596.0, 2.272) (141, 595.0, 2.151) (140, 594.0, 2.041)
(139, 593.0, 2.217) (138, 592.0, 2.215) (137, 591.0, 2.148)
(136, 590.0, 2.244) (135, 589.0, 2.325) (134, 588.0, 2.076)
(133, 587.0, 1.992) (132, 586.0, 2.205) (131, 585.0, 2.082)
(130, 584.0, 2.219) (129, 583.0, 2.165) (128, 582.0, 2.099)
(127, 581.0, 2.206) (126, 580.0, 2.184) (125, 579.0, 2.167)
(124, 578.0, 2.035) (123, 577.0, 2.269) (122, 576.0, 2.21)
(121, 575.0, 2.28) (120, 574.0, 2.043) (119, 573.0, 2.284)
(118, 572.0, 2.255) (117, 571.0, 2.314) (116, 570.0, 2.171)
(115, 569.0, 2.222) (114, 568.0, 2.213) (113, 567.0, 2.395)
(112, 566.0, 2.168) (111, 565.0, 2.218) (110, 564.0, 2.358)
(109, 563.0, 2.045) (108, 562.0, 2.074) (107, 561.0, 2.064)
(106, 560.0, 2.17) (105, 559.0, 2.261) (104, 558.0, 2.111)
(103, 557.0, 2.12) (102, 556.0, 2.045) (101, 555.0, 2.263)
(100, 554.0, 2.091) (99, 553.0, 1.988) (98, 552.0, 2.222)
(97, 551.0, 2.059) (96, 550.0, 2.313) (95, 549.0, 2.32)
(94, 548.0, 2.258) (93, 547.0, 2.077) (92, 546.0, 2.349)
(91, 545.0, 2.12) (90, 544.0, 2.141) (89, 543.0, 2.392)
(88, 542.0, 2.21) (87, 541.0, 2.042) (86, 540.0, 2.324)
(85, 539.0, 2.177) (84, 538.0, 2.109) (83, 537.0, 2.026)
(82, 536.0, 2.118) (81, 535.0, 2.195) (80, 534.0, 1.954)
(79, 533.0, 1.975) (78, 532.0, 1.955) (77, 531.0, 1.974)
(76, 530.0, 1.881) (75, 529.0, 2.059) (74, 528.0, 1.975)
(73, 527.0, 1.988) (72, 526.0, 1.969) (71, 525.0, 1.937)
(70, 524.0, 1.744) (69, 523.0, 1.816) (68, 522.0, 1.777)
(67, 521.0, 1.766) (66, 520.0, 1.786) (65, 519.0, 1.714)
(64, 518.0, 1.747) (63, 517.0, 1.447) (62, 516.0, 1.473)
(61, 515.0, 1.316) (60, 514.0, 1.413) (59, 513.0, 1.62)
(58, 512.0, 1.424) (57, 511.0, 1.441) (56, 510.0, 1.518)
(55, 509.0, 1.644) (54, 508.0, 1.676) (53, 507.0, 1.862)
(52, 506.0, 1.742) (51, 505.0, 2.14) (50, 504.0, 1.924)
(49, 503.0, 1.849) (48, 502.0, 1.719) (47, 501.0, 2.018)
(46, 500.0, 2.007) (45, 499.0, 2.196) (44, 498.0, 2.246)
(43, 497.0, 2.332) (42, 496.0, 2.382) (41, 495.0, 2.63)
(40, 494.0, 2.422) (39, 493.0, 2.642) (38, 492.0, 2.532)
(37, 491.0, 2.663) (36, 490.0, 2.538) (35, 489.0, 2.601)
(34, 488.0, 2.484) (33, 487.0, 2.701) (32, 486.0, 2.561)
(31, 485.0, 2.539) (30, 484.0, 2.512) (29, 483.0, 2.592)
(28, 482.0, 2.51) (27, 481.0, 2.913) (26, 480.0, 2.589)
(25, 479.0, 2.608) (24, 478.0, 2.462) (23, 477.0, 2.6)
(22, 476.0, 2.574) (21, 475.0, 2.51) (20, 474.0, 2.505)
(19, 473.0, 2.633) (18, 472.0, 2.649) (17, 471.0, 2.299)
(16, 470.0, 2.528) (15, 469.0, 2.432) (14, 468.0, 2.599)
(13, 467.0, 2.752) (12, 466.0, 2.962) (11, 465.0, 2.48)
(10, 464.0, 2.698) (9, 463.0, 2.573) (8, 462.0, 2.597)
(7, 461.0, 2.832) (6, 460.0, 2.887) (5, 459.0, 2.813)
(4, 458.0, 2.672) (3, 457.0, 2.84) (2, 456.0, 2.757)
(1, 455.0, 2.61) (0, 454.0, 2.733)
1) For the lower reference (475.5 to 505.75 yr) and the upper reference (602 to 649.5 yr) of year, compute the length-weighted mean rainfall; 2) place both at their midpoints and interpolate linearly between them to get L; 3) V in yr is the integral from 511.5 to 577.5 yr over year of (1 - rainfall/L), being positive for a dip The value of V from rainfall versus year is 6.4 yr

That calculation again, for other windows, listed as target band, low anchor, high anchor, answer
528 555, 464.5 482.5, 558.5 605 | 2.4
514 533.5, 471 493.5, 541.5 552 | 4.6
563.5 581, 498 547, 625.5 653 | -2.6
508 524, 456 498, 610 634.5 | 5.6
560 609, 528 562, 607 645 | -2.0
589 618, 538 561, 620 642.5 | -1.4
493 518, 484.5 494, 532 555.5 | 6.0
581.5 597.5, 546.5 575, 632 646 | -0.4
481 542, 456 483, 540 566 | 9.2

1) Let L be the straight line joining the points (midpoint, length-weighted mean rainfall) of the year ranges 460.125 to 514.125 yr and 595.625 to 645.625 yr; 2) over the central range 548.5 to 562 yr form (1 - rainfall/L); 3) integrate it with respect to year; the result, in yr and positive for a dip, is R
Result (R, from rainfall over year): 0.3 yr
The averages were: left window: 2.34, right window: 2.07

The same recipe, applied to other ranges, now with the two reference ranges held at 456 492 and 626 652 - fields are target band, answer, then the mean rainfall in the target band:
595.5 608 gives -0.2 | 2.16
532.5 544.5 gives 1.2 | 2.14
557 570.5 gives 0.5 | 2.19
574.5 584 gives 0.2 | 2.18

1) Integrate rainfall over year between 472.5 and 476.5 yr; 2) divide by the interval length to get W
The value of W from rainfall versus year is 2.56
